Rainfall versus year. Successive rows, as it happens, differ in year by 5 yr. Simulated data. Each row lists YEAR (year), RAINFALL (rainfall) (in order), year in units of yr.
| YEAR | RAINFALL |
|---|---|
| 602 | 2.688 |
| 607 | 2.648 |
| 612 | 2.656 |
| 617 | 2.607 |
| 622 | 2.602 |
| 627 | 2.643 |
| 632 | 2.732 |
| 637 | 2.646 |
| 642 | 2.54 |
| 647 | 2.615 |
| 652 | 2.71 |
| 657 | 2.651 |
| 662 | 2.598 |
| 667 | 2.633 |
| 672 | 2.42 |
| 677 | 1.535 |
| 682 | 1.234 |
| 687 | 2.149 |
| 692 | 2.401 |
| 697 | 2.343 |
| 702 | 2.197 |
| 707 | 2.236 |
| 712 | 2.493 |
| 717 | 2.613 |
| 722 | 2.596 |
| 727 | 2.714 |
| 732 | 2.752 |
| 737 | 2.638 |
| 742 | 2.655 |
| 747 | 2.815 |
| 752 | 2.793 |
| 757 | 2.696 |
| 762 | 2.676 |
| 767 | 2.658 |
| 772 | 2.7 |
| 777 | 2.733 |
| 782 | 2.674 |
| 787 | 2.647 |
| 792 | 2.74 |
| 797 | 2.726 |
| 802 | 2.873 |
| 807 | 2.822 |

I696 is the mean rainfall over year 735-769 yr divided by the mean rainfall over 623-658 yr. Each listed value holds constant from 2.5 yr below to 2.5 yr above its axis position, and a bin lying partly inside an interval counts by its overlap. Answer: 1.0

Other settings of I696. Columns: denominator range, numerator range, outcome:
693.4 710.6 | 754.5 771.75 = 1.17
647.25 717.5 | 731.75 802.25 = 1.18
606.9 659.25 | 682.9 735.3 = 0.91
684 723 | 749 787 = 1.15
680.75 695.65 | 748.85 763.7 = 1.35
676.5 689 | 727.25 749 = 1.66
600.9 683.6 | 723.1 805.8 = 1.09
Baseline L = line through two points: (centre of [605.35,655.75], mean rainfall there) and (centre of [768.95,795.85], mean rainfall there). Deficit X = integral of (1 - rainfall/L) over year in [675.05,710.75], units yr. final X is 8.4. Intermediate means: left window 2.64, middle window 2.04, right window 2.7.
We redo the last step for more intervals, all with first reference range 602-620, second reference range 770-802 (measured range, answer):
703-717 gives 1.53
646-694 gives 6.90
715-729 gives 0.26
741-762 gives -0.28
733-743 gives 0.13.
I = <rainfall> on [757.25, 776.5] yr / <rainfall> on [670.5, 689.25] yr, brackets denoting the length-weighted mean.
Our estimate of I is 1.49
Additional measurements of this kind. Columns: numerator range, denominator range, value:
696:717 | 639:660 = 0.89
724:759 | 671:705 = 1.34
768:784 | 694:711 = 1.18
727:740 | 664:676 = 1.12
